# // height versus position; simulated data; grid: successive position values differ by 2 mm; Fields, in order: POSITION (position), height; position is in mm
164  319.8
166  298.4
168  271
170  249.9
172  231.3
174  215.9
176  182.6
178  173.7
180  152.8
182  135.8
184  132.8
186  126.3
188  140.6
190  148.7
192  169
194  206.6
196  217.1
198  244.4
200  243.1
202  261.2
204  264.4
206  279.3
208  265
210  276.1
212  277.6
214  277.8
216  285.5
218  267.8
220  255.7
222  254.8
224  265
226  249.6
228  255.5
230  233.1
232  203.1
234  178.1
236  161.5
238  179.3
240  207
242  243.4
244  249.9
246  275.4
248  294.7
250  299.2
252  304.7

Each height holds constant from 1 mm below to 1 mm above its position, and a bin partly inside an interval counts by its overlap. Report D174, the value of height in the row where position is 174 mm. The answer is 215.9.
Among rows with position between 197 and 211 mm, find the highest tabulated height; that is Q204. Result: 279.3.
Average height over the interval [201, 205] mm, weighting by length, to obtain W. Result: 263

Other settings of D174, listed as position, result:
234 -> 178.1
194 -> 206.6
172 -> 231.3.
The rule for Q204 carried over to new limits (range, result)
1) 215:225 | 285.5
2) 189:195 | 206.6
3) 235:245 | 249.9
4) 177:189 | 173.7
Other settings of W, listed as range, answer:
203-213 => 272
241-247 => 256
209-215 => 277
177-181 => 163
